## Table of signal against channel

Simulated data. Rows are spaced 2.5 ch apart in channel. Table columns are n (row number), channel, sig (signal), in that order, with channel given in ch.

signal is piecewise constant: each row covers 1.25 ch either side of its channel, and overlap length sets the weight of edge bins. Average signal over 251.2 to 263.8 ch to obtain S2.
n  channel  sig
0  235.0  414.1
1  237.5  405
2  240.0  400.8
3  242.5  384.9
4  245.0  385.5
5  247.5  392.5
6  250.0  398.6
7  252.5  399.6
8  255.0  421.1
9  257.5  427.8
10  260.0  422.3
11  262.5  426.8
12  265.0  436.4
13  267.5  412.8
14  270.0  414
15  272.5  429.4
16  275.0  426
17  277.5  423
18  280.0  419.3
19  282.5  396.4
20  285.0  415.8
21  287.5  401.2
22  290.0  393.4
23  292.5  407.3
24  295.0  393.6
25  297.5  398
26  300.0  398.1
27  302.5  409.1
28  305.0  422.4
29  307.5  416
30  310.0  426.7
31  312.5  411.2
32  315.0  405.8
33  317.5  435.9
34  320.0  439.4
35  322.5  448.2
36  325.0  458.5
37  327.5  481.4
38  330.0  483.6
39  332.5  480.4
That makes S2 420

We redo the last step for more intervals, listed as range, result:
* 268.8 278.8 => 423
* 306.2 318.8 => 419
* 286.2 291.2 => 398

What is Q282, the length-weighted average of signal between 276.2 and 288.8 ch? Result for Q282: 411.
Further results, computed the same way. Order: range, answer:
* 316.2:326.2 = 445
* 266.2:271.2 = 414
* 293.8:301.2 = 397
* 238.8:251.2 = 392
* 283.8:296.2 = 402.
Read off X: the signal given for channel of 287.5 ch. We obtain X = 401.2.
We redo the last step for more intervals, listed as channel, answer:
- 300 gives 398.1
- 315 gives 405.8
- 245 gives 385.5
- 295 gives 393.6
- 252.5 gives 399.6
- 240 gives 400.8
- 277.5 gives 423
